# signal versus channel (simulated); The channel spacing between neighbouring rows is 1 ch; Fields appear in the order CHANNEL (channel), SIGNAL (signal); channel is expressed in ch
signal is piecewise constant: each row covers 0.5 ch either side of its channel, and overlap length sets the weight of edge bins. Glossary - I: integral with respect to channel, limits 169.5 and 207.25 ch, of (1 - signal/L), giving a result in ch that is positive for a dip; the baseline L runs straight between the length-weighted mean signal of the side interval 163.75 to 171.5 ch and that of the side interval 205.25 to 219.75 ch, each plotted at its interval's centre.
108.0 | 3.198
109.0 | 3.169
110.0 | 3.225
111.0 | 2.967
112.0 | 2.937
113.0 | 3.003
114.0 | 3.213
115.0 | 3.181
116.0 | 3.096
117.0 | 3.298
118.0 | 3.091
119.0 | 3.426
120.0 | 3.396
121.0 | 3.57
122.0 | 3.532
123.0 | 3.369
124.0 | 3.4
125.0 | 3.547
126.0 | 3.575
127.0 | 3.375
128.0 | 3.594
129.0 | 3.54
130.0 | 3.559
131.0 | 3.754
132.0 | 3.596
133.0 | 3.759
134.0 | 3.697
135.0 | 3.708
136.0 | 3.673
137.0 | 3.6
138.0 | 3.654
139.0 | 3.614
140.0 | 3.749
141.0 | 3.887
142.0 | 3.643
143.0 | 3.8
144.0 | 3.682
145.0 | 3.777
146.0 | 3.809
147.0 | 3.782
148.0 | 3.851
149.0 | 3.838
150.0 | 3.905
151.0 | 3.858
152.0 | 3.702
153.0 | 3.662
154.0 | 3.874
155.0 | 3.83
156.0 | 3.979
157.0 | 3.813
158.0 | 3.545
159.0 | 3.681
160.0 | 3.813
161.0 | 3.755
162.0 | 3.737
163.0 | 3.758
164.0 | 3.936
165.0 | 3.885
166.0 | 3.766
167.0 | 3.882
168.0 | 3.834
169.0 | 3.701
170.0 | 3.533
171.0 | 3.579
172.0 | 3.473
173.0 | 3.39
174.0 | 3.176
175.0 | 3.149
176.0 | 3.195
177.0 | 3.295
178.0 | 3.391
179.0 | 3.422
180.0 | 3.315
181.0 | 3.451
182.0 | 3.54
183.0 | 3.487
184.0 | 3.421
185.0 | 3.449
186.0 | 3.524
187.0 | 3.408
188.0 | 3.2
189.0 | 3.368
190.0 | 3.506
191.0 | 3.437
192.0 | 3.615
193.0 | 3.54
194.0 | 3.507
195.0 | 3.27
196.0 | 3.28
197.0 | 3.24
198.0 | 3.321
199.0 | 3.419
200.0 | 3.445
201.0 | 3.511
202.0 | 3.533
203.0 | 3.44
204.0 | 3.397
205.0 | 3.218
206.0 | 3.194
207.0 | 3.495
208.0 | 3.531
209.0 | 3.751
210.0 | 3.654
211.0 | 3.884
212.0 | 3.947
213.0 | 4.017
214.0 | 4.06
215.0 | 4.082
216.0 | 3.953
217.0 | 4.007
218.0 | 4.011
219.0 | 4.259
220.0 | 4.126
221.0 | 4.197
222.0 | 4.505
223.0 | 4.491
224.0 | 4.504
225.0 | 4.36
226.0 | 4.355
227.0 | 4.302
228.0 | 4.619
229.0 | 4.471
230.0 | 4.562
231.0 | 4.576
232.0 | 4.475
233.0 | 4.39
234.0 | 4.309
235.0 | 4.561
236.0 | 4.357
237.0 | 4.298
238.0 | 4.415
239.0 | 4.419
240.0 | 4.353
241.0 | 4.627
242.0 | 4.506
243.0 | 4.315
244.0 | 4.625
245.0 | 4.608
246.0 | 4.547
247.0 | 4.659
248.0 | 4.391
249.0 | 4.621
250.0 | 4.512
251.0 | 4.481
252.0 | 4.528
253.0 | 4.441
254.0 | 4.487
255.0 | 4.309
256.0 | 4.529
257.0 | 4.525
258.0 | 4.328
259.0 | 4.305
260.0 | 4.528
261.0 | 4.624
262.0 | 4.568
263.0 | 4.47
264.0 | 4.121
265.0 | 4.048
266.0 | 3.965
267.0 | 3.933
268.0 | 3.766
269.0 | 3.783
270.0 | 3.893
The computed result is 4.0 ch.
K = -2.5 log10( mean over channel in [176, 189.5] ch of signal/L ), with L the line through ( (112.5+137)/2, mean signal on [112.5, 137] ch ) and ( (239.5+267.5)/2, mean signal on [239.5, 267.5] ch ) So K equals 0.148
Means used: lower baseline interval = 3.46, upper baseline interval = 4.43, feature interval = 3.4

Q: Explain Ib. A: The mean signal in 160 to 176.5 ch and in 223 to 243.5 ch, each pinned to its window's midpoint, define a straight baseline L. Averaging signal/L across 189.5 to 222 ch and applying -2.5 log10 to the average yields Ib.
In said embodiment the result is 0.12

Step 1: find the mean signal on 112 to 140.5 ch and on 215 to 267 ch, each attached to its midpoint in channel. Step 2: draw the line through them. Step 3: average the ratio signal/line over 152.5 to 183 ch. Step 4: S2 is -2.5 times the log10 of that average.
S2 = 0.06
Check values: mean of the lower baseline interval 3.47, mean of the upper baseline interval 4.4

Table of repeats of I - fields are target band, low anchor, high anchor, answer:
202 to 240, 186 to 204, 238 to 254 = -1.2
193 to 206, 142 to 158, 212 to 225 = 2.2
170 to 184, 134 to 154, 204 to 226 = 1.7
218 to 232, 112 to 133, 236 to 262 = -0.4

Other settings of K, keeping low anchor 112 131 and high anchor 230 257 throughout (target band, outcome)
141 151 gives -0.06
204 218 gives 0.12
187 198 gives 0.18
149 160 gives -0.03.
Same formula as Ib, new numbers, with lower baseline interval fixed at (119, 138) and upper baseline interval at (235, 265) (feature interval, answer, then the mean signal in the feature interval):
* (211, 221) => 0.04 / 4.05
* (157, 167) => 0.01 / 3.77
